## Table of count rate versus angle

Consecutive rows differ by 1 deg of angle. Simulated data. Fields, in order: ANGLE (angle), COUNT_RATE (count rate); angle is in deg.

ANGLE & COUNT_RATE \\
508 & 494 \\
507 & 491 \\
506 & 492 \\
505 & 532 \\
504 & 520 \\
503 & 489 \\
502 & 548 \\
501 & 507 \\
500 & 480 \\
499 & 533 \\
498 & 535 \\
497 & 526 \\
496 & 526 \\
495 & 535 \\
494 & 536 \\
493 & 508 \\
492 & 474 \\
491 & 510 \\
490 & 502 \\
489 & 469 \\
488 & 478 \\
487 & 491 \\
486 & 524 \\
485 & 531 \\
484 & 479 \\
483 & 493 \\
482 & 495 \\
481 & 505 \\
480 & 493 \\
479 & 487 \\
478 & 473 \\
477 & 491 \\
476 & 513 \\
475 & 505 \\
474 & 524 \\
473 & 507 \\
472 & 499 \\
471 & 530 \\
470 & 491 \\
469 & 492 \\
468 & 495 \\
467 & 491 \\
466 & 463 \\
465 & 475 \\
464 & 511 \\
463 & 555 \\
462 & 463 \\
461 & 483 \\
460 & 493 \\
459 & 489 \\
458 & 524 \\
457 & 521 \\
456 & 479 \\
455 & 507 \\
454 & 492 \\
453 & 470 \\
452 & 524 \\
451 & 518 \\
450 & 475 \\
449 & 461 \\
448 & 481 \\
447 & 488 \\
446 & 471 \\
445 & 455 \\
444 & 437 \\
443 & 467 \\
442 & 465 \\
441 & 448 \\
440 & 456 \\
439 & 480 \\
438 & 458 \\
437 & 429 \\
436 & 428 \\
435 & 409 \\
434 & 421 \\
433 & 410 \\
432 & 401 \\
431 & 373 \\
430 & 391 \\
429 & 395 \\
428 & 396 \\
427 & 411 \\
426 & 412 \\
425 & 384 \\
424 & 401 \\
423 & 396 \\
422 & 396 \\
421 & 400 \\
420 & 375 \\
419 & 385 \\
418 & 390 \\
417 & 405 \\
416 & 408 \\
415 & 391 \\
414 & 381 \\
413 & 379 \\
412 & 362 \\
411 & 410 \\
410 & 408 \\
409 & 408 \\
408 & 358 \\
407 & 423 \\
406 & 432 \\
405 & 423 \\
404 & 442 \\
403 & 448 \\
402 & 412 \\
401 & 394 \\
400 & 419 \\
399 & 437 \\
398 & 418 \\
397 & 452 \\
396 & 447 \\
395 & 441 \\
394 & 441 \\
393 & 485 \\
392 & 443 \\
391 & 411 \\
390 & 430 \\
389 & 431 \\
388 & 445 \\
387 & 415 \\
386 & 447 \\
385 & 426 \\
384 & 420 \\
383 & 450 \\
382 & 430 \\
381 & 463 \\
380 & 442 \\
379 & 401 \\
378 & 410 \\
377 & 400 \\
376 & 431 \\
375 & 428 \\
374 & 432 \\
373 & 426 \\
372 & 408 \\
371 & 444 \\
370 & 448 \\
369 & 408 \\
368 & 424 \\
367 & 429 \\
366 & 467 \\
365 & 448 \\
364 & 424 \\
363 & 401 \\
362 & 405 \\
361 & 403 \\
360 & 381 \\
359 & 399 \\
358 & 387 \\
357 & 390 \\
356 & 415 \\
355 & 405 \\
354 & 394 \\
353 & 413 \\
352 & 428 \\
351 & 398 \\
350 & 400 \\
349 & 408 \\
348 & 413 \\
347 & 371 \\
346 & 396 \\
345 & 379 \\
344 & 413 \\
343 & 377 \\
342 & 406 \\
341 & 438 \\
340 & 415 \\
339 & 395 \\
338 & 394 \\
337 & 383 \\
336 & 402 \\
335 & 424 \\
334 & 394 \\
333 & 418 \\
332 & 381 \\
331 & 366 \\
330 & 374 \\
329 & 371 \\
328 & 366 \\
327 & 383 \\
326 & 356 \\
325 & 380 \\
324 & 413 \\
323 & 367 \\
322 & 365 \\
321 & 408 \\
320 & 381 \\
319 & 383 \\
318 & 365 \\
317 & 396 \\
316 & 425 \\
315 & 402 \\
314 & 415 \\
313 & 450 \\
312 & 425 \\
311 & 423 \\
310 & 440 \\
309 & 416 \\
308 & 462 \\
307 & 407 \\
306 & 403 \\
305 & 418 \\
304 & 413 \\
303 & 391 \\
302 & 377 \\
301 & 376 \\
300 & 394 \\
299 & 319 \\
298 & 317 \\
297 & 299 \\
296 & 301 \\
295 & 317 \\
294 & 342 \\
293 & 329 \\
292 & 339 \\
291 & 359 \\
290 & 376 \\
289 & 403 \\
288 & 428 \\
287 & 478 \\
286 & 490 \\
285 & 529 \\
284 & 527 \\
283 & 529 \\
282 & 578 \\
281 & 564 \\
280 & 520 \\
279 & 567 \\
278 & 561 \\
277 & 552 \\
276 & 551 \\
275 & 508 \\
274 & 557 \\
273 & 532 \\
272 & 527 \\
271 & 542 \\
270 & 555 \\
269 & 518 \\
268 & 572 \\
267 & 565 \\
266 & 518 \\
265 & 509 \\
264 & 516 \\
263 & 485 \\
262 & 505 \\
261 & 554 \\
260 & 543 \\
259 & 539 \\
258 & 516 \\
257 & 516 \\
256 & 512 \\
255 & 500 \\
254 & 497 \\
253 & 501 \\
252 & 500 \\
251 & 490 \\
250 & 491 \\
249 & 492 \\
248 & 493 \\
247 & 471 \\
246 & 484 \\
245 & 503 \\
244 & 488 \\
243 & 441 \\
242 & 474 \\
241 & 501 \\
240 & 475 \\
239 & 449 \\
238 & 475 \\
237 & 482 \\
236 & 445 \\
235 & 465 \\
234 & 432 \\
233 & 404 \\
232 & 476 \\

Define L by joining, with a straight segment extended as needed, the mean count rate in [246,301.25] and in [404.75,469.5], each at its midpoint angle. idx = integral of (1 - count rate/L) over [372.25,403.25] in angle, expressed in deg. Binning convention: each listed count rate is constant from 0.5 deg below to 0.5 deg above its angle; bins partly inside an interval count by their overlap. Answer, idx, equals 1.5 deg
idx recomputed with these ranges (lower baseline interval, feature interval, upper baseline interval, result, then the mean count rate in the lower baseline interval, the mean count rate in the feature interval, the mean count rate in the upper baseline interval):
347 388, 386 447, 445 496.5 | 4.8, 419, 420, 497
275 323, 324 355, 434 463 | 3.0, 424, 395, 474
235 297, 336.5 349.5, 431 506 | 2.4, 488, 399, 489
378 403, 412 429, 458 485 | 2.4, 433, 393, 497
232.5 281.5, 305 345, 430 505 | 8.1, 507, 400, 487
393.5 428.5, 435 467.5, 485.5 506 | -1.6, 408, 479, 511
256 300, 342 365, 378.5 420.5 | 2.1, 480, 401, 420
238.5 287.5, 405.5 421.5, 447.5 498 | 3.5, 516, 395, 499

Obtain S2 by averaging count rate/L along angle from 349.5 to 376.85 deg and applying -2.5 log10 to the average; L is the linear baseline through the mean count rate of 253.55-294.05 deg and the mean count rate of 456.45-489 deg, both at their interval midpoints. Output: 0.20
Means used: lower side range 504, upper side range 498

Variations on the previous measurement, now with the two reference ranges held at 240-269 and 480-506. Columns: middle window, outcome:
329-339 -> 0.28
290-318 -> 0.30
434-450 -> 0.12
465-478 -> 0.02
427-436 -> 0.25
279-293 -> 0.08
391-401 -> 0.16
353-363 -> 0.26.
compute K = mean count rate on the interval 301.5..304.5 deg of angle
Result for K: 394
